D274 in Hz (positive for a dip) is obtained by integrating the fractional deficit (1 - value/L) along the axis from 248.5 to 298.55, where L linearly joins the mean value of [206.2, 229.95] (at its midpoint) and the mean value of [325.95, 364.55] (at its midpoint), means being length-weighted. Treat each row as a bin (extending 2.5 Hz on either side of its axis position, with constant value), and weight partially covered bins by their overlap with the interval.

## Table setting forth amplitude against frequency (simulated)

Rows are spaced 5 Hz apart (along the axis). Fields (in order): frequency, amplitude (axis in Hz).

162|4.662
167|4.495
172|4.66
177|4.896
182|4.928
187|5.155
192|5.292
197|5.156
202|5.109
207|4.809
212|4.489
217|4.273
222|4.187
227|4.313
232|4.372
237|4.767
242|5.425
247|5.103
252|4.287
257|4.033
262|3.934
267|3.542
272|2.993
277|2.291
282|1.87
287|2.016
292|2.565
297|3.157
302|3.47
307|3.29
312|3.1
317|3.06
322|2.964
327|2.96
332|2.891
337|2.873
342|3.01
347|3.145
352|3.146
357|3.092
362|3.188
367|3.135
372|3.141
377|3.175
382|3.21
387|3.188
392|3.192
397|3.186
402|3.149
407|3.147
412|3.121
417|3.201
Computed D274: 9.4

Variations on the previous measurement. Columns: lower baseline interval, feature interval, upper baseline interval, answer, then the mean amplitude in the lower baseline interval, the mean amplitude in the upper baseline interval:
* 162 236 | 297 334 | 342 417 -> 6.0 Hz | 4.72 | 3.15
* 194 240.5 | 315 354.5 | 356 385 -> 5.6 Hz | 4.63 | 3.16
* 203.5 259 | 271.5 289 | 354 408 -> 8.1 Hz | 4.57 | 3.16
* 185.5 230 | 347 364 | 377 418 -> 1.8 Hz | 4.74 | 3.17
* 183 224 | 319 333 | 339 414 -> 2.6 Hz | 4.82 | 3.15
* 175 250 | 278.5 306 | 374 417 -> 9.7 Hz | 4.81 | 3.17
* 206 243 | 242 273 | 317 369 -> -0.1 Hz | 4.54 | 3.04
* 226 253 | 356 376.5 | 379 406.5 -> 1.8 Hz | 4.76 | 3.18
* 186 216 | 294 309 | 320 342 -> 0.5 Hz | 4.96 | 2.93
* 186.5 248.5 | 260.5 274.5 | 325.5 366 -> 2.2 Hz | 4.79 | 3.04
